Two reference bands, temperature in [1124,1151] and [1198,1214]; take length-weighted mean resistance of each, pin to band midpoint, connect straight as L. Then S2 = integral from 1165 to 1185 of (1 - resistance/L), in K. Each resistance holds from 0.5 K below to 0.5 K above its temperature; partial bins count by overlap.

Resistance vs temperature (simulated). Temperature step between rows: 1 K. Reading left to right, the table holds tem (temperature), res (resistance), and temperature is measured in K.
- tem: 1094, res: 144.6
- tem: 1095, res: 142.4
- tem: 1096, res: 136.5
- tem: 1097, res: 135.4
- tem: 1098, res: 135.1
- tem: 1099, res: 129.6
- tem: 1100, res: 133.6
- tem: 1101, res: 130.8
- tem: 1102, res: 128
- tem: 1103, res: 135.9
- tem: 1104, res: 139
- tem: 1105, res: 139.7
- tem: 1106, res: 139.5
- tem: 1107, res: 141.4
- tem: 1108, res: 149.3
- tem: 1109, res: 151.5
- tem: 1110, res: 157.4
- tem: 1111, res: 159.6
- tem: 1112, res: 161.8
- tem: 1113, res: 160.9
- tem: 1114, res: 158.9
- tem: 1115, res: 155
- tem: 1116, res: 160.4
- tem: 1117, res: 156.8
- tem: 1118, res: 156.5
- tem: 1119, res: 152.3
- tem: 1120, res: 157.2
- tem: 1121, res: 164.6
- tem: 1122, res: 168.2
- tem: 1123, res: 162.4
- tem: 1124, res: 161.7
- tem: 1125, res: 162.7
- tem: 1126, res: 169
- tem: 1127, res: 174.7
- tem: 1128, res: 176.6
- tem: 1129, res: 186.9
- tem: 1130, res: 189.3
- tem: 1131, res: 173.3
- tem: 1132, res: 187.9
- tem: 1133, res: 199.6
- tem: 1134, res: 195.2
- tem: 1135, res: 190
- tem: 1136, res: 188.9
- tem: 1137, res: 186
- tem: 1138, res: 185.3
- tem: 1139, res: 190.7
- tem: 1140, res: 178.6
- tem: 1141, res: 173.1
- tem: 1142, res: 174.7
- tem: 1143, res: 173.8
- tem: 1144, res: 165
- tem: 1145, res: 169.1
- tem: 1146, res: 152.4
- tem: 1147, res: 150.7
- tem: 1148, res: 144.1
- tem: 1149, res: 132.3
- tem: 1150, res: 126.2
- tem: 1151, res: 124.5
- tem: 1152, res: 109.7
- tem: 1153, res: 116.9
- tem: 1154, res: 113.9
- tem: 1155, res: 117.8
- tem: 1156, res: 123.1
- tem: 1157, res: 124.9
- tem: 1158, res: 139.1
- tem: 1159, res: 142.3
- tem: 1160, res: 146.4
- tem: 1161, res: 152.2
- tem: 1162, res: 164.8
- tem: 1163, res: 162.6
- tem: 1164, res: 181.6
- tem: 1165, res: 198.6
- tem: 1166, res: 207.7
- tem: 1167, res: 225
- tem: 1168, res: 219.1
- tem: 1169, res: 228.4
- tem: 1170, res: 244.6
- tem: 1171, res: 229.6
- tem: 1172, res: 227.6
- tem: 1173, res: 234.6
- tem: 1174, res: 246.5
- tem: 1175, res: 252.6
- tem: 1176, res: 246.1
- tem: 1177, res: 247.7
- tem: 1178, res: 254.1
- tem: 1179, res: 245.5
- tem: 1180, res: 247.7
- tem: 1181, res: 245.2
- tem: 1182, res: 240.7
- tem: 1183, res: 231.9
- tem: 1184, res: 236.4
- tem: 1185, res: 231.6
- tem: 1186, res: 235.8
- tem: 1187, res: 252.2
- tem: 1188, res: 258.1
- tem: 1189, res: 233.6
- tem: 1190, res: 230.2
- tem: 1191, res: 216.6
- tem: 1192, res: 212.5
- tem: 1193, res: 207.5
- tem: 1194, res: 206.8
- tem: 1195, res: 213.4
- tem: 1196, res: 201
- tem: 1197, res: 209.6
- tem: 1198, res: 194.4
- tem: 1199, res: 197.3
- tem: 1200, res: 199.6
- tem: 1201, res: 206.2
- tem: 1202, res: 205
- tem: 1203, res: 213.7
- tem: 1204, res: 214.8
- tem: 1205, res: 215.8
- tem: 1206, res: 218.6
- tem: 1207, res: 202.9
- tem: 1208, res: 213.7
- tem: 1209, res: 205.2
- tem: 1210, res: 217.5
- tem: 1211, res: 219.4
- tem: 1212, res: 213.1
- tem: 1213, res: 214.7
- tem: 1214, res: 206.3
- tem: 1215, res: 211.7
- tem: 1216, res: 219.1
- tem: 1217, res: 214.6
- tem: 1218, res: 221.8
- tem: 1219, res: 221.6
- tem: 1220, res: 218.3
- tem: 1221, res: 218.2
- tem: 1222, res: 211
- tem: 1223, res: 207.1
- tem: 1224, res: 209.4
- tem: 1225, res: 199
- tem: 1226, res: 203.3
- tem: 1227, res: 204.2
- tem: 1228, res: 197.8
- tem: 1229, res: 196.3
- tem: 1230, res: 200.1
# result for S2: -4.5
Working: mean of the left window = 172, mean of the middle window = 236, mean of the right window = 210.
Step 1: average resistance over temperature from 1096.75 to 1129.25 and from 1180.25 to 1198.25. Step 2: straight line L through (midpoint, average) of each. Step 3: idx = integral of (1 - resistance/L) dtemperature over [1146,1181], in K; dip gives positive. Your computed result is 3.4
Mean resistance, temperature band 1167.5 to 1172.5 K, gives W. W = 230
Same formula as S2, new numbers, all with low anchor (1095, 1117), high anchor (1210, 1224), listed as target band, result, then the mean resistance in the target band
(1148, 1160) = 3.4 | 126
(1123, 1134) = -1.3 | 178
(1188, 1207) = -0.9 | 212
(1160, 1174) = -1.6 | 205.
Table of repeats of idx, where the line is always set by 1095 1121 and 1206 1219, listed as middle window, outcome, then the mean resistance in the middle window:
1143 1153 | 1.76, 142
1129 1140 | -1.64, 188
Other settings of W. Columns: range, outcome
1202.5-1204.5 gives 214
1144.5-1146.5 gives 161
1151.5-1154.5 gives 114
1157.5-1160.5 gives 143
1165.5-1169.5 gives 220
